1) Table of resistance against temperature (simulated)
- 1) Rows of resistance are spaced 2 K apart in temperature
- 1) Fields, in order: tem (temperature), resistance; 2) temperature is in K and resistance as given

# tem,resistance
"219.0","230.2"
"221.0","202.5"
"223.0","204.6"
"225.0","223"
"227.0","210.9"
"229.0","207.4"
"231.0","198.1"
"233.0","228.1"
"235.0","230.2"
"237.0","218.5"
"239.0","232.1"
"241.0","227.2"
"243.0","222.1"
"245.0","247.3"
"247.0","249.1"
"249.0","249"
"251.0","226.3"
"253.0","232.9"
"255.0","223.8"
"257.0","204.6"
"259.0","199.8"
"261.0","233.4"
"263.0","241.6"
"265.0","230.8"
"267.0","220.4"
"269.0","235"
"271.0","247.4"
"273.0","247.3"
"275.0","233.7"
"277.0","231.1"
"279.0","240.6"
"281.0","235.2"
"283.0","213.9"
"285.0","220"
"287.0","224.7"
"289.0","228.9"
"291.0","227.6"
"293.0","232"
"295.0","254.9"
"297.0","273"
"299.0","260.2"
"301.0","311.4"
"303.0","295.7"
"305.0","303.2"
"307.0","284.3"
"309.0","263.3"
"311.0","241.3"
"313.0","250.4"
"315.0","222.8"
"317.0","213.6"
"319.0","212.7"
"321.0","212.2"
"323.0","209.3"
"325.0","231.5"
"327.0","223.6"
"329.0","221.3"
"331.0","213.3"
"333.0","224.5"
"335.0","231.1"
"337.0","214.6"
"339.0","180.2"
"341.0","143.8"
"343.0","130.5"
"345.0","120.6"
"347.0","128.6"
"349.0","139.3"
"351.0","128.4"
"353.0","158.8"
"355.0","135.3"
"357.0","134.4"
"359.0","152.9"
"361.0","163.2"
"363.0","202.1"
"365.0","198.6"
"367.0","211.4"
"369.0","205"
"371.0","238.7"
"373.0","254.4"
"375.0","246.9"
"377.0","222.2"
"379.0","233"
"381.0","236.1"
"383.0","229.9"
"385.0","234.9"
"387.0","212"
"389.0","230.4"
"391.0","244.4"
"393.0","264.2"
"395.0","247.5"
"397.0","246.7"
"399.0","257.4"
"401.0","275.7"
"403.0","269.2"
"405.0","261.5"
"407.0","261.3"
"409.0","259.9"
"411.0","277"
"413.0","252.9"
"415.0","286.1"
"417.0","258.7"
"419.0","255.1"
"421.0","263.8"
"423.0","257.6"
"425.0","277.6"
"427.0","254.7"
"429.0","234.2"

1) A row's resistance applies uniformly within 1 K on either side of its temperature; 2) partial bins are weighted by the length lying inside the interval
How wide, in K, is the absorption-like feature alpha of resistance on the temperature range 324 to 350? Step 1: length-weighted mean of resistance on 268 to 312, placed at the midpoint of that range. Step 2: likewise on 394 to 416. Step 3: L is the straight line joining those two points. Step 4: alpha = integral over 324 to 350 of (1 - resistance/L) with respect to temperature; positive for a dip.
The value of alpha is 7.2 K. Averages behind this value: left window 250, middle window 185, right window 263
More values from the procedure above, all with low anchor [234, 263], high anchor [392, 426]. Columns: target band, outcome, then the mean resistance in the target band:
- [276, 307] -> -1.7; 251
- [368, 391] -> 2.2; 232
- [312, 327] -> 1.4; 222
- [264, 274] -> -0.1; 236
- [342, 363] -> 9.1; 142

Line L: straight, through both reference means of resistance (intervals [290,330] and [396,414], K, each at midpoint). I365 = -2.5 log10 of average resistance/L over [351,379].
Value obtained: 0.307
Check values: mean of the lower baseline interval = 247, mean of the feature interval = 193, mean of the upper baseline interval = 262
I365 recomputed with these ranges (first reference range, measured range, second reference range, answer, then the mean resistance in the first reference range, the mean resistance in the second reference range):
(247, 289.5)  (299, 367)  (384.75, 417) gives 0.18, 230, 256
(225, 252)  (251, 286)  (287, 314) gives 0.07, 227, 262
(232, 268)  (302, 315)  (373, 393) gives -0.16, 229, 235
